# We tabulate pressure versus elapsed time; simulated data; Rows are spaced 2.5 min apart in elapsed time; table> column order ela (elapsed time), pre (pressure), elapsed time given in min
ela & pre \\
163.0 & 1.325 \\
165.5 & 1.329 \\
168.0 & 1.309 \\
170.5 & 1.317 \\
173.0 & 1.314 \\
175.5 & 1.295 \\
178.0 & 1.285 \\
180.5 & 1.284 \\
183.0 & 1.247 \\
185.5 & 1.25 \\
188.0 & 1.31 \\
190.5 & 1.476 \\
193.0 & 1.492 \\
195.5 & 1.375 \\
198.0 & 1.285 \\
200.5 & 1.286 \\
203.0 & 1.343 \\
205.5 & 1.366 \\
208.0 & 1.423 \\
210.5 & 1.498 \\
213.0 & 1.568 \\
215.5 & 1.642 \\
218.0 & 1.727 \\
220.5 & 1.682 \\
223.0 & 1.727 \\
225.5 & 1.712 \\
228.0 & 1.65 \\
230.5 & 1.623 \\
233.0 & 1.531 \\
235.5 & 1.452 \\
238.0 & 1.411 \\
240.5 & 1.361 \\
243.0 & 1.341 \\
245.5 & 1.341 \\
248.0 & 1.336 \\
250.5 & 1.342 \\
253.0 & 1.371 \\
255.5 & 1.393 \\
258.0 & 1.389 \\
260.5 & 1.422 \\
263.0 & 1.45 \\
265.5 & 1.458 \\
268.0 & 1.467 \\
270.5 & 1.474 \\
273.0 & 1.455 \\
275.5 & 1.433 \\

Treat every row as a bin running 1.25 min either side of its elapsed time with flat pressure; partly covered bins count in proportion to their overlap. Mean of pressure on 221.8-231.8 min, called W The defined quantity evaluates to 1.68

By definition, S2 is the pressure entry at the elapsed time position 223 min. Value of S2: 1.727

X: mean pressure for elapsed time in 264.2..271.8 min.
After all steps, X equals 1.47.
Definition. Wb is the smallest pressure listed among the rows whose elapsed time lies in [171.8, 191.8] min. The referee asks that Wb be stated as 1.247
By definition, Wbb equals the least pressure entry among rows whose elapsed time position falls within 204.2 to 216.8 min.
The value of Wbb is 1.366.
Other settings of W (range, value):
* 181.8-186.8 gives 1.25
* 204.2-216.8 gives 1.5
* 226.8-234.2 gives 1.6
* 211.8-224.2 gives 1.67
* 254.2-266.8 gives 1.42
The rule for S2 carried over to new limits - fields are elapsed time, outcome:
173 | 1.314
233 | 1.531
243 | 1.341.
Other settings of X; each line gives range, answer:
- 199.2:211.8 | 1.38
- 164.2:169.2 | 1.32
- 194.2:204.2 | 1.32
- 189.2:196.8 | 1.45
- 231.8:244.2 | 1.42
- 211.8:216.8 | 1.61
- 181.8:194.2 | 1.35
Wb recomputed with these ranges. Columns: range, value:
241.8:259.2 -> 1.336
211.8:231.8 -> 1.568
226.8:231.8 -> 1.623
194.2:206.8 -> 1.285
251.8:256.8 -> 1.371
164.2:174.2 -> 1.309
